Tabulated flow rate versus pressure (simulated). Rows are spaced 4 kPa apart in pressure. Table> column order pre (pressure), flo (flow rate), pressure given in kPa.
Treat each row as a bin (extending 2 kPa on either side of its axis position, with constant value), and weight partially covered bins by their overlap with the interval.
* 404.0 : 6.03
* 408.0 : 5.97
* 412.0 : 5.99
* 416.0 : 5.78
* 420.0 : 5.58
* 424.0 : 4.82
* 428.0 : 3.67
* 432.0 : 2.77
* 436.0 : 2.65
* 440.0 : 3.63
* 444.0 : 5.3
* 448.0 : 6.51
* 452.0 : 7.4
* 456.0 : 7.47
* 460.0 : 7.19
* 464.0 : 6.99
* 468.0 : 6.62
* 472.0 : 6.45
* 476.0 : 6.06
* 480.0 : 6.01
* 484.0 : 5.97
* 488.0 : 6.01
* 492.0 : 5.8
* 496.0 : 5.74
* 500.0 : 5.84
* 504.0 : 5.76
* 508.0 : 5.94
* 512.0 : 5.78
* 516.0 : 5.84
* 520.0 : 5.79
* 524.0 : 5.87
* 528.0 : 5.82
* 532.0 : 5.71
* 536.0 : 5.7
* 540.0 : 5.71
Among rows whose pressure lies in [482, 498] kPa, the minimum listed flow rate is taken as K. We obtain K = 5.74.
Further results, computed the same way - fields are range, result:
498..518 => 5.76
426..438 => 2.65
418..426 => 4.82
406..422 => 5.58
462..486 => 5.97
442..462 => 5.3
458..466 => 6.99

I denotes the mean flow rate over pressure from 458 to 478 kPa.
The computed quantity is 6.66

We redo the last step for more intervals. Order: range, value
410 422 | 5.78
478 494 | 5.95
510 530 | 5.82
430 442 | 3.02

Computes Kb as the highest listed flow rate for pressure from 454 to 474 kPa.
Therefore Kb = 7.47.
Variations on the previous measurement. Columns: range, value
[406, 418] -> 5.99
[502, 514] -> 5.94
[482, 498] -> 6.01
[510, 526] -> 5.87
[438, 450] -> 6.51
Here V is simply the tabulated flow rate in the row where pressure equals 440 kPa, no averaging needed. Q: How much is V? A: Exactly 3.63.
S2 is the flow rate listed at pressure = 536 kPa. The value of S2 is 5.7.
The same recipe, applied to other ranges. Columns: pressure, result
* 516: 5.84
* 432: 2.77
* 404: 6.03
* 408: 5.97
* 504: 5.76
